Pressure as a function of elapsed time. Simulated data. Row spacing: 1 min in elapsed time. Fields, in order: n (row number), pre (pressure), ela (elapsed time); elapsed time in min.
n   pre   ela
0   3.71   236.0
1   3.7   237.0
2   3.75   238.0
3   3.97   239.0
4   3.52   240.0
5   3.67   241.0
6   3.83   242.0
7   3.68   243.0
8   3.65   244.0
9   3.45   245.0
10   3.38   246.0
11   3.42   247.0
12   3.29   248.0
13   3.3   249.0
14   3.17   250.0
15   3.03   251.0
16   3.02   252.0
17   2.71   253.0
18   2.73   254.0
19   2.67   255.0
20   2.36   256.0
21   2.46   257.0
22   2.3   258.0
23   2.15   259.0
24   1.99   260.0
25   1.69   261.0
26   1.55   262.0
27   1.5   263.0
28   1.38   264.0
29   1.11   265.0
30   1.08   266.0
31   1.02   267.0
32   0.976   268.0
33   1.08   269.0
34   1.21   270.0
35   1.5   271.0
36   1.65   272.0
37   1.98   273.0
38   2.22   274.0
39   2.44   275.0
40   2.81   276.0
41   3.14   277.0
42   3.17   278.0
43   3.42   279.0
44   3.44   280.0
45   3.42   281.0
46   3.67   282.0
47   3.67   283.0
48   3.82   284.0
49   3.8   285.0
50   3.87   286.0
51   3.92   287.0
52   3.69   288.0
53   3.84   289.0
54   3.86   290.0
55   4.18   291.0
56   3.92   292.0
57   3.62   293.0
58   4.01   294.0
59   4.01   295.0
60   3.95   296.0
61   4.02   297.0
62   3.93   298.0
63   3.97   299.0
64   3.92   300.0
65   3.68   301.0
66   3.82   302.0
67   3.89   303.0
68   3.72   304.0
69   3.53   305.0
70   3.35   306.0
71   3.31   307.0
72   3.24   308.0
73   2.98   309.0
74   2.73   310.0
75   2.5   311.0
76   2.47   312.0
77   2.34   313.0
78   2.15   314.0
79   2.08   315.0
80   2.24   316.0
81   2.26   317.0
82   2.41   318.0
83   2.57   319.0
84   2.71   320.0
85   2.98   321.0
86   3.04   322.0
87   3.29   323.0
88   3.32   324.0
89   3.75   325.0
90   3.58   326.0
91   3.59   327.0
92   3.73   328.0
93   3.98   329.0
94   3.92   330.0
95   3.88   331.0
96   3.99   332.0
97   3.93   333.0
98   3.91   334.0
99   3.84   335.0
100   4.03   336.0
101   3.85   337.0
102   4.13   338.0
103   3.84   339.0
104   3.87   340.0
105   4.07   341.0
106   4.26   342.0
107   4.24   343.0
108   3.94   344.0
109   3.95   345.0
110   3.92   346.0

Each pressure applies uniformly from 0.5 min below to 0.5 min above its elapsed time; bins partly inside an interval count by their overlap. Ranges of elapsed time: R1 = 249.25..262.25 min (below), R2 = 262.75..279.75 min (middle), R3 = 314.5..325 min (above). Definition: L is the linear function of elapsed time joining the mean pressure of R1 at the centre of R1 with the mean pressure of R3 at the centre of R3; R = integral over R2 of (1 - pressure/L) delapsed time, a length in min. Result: 4.4 min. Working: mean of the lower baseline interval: 2.48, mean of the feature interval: 1.89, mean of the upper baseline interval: 2.74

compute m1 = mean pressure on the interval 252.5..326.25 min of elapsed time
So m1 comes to 2.87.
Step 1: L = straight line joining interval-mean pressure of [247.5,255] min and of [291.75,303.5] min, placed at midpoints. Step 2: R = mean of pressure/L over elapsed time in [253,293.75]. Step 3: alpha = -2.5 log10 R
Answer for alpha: 0.31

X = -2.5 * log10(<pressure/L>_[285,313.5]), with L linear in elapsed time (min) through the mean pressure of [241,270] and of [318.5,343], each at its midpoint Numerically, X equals -0.15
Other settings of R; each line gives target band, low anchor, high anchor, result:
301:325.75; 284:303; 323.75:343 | 5.86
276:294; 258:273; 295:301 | -4.51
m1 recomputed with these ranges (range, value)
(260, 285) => 2.23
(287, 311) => 3.68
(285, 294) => 3.87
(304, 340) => 3.26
